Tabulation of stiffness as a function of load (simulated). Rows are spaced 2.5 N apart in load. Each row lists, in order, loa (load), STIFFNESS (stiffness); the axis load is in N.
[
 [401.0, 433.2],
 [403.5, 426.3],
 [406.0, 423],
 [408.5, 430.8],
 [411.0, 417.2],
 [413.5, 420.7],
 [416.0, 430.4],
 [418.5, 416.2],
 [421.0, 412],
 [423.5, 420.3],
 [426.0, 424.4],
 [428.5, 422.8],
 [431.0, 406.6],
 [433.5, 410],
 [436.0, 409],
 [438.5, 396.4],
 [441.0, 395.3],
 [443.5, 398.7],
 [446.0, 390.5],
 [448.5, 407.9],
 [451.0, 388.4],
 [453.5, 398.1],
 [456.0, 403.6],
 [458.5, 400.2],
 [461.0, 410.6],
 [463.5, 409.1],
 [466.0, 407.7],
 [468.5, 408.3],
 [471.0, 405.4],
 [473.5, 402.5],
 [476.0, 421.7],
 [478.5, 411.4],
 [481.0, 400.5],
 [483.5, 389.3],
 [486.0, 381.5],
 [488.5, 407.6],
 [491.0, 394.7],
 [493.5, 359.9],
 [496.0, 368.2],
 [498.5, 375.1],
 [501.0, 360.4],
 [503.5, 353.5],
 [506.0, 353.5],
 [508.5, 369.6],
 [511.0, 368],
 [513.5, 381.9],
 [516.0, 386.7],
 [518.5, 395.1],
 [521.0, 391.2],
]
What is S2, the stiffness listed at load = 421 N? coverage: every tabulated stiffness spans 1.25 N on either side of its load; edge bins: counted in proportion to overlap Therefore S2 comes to 412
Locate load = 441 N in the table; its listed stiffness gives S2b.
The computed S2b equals 395.3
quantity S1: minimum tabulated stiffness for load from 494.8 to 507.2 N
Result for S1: 353.5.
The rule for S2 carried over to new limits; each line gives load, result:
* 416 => 430.4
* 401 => 433.2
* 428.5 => 422.8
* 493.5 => 359.9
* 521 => 391.2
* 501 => 360.4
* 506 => 353.5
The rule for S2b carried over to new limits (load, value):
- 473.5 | 402.5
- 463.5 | 409.1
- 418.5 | 416.2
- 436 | 409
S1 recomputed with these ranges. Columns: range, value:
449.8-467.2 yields 388.4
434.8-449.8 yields 390.5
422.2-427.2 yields 420.3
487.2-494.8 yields 359.9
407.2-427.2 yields 412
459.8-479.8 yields 402.5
